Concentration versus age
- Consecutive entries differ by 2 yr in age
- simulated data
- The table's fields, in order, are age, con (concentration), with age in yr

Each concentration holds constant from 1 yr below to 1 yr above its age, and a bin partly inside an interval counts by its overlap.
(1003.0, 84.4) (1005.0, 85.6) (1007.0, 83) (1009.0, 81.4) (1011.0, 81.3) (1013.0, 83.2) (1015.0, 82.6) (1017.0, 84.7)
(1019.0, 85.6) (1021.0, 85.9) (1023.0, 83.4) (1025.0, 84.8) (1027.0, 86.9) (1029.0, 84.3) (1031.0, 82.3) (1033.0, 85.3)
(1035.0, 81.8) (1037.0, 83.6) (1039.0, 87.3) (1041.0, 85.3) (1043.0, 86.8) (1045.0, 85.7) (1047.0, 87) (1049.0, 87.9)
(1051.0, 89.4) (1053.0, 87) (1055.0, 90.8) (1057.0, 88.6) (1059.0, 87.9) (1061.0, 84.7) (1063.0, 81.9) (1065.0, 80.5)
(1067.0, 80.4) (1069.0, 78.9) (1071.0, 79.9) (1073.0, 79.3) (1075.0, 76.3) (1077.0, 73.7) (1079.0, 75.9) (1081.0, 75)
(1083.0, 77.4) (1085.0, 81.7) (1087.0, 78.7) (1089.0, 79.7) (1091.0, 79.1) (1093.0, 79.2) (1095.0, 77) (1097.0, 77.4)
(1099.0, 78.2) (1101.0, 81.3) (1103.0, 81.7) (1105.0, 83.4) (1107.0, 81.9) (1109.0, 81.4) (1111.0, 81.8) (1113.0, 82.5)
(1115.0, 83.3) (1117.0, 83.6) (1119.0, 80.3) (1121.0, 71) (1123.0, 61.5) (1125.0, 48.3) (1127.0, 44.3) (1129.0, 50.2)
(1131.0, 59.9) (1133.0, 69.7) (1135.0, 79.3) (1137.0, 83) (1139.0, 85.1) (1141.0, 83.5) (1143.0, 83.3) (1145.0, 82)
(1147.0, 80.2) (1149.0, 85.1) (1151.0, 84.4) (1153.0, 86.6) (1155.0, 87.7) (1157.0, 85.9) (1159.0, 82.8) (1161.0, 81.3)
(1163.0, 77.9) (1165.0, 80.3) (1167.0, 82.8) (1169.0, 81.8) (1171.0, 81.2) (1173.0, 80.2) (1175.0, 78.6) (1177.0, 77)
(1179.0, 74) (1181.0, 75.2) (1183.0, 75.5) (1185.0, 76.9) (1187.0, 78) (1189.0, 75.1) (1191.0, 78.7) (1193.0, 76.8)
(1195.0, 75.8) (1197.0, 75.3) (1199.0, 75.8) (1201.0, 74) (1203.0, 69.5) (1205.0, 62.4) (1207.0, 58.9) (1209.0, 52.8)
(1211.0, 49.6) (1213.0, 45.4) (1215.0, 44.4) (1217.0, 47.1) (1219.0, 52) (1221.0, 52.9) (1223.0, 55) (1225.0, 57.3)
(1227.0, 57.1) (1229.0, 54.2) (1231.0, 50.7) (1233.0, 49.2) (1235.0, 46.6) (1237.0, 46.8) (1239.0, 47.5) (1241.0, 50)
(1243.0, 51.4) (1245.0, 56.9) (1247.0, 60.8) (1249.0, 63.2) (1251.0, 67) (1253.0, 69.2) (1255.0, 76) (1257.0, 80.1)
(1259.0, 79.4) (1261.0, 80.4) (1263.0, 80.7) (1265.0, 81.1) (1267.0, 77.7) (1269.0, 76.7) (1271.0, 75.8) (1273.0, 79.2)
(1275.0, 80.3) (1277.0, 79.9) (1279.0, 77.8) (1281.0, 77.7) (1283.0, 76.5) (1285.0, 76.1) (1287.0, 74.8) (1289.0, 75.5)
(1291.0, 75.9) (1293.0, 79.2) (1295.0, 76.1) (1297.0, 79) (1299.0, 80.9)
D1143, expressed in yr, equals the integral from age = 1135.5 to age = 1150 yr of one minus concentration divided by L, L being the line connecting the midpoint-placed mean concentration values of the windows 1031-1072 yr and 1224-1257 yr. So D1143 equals -2.3 yr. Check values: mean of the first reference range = 85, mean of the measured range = 83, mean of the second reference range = 57.2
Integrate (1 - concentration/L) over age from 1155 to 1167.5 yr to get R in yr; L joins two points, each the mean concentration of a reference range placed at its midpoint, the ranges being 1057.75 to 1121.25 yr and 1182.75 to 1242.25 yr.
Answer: -2.5 yr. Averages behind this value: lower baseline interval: 80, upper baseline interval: 60.1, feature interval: 82.3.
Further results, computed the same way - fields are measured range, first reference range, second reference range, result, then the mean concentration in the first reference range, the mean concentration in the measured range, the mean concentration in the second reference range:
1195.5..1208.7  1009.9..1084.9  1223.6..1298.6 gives 0.7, 83.3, 68.7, 68.8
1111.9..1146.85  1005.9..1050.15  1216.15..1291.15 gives 1.7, 84.6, 72.6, 66.2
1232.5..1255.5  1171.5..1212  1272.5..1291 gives 5.6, 72.1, 56.8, 77.4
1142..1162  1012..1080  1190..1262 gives -3.9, 83.8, 83.9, 60.8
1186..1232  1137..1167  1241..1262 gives 7.9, 83.3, 61.7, 67.6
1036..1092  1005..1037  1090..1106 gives -0.7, 83.8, 82.5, 79.7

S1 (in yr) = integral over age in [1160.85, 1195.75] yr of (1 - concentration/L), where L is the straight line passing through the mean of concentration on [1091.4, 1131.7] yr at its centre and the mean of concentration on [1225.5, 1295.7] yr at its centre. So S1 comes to -3.3 yr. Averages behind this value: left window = 73.6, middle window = 78.1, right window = 68.7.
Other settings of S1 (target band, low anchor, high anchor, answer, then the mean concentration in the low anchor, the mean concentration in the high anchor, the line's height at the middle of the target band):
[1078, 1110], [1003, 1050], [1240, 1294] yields 0.8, 84.6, 73.3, 81.4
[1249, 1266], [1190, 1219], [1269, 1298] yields -0.8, 62.9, 77.4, 72.6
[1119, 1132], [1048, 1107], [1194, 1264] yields 2.9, 81.1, 60.4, 74.6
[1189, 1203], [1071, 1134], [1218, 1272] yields -1.8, 74.8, 62.8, 66.9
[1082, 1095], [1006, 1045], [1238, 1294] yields 0.3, 84.2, 72.4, 81.1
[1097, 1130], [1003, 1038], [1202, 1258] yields -0.8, 83.9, 56.2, 71.6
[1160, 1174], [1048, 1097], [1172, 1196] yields -0.6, 81.2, 76.8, 77.5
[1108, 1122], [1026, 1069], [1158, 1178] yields 0.3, 85.3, 80.4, 82.6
